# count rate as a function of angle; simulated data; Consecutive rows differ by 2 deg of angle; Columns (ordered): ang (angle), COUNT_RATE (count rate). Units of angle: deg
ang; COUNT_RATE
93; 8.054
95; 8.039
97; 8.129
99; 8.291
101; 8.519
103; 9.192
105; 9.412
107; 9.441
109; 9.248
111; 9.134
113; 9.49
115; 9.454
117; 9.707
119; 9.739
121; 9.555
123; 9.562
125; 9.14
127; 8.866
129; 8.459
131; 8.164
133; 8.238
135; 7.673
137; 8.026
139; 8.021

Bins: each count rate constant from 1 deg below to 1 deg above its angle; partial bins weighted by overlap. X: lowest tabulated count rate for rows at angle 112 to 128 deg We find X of 8.866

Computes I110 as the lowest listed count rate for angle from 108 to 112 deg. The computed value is 9.134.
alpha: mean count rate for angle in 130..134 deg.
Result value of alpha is 8.2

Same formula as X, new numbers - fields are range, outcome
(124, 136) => 7.673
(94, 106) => 8.039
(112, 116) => 9.454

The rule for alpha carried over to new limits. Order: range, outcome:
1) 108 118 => 9.41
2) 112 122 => 9.59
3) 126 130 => 8.66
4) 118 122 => 9.65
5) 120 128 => 9.28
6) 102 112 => 9.29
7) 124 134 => 8.57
